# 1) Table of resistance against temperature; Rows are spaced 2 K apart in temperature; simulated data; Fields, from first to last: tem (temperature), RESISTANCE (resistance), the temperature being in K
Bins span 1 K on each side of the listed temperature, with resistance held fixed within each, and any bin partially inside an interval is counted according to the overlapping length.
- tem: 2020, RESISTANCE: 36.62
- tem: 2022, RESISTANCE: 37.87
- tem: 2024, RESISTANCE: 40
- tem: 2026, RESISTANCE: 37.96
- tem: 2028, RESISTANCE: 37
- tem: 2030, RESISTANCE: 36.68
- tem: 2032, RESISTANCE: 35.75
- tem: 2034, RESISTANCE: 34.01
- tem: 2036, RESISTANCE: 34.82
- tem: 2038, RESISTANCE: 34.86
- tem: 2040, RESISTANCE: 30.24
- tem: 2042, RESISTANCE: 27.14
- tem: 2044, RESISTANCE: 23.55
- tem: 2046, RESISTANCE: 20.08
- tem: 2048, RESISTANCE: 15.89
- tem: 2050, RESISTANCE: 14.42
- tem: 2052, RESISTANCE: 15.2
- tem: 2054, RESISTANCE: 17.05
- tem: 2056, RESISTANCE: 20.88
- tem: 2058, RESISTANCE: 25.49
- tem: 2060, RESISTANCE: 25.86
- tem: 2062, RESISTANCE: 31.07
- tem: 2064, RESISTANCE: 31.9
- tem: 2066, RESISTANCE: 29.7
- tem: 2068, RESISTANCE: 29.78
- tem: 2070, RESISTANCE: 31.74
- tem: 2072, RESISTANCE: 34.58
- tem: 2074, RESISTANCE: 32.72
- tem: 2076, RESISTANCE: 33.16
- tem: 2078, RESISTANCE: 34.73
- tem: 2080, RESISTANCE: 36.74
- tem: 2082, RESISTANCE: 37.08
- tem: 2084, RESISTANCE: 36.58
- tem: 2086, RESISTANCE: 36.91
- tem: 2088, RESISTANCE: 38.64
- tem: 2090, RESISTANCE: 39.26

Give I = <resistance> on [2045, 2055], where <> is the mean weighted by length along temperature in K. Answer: 16.5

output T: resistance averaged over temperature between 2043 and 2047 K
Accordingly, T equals 21.8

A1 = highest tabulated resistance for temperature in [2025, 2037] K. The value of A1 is 37.96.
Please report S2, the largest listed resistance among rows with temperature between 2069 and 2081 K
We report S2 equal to 36.74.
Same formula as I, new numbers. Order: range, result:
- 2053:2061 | 22.3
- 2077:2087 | 36.4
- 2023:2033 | 37.5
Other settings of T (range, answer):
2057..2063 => 27.5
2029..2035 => 35.5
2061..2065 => 31.5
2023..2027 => 39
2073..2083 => 34.9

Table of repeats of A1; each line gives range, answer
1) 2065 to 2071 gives 31.74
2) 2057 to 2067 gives 31.9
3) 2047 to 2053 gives 15.89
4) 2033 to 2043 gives 34.86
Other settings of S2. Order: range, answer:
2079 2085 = 37.08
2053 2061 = 25.86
